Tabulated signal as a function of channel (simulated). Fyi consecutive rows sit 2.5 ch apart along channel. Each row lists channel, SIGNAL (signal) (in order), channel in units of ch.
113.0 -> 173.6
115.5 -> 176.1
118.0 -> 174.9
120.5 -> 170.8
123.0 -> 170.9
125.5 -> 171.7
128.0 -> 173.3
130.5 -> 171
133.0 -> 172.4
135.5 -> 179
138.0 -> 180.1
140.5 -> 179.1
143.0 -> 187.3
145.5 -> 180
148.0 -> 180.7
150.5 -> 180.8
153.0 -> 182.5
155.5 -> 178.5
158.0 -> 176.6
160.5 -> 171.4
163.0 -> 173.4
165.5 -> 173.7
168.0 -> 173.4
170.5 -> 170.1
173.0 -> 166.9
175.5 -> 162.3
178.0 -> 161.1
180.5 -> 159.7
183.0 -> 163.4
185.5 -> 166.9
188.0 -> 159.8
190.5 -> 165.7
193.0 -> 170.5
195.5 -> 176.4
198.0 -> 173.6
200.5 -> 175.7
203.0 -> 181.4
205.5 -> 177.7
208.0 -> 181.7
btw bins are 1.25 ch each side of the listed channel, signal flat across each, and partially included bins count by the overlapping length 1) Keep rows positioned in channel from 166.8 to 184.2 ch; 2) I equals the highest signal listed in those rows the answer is 173.4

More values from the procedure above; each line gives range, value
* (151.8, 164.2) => 182.5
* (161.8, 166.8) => 173.7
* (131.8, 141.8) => 180.1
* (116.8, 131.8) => 174.9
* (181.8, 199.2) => 176.4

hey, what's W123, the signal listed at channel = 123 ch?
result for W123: 170.9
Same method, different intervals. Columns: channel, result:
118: 174.9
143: 187.3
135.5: 179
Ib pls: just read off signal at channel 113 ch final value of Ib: 173.6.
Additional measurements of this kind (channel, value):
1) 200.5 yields 175.7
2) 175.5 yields 162.3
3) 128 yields 173.3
